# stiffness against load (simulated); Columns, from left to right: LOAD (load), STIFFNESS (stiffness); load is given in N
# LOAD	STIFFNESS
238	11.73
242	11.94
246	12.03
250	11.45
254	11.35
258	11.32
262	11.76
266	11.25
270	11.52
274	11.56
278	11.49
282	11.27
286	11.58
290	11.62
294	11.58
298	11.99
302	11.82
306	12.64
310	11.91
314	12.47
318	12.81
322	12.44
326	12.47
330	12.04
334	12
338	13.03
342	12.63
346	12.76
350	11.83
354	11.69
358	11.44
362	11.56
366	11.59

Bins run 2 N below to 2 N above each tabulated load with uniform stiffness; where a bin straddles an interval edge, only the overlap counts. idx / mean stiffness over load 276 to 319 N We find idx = 11.9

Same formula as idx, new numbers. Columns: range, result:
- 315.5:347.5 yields 12.5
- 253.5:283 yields 11.5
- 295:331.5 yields 12.3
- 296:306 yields 12.1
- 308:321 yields 12.4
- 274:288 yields 11.5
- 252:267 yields 11.4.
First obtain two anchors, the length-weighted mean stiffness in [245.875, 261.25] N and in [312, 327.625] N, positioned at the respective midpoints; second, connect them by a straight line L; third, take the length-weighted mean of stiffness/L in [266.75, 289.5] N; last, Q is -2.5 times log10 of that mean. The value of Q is 0.04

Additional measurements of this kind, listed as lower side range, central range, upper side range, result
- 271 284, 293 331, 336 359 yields -0.04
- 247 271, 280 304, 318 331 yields 0.03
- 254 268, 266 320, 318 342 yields 0.01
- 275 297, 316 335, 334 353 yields -0.02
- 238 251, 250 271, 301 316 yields 0.05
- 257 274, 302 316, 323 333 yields -0.02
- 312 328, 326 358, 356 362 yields -0.03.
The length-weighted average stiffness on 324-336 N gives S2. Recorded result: 12.2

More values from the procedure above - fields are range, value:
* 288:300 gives 11.7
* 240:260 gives 11.6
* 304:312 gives 12.3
